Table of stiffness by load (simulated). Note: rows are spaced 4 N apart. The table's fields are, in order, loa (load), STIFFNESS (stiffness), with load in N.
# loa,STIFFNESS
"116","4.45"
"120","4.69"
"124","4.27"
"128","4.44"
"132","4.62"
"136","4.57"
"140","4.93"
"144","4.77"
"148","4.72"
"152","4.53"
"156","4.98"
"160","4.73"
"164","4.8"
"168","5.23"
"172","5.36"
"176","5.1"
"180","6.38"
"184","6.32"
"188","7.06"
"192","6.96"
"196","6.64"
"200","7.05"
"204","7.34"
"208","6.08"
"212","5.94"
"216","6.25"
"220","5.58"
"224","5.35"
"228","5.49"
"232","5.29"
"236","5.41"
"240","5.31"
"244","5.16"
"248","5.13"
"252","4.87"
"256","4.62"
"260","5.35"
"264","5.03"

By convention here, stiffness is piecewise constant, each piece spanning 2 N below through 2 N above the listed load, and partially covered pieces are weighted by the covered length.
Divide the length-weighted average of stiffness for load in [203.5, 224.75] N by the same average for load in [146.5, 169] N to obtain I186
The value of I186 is 1.3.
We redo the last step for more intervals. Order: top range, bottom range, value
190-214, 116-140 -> 1.47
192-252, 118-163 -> 1.26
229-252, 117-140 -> 1.15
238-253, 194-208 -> 0.75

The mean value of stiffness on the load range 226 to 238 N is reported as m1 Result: 5.4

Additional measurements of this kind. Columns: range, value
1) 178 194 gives 6.68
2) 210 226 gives 5.78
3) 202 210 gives 6.71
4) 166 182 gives 5.52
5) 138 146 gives 4.85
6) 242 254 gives 5.05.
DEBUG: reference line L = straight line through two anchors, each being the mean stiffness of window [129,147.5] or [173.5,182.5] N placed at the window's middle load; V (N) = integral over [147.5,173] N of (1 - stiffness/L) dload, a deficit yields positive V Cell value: 1.9 N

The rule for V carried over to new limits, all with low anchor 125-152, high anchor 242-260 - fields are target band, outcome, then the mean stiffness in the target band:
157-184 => -3.3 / 5.33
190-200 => -4.2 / 6.85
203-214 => -3.4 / 6.37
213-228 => -2.5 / 5.71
